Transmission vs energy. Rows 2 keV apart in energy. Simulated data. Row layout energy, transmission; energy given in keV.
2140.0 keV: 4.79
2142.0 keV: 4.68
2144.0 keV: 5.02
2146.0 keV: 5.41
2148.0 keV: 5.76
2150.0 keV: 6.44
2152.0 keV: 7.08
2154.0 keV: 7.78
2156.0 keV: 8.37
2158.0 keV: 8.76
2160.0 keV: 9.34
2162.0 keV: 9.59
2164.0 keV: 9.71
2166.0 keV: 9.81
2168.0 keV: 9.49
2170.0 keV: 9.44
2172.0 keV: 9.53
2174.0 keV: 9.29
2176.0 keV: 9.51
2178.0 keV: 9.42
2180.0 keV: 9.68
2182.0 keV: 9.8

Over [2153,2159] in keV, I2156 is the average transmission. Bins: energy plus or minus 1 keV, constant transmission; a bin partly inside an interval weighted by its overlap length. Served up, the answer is 8.3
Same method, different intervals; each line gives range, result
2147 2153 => 6.43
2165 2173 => 9.57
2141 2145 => 4.85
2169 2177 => 9.44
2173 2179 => 9.41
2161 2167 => 9.7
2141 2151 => 5.46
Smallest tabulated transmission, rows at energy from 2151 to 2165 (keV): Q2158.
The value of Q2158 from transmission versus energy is 7.08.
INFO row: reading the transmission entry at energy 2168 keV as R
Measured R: 9.49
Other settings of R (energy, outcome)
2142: 4.68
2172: 9.53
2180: 9.68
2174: 9.29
